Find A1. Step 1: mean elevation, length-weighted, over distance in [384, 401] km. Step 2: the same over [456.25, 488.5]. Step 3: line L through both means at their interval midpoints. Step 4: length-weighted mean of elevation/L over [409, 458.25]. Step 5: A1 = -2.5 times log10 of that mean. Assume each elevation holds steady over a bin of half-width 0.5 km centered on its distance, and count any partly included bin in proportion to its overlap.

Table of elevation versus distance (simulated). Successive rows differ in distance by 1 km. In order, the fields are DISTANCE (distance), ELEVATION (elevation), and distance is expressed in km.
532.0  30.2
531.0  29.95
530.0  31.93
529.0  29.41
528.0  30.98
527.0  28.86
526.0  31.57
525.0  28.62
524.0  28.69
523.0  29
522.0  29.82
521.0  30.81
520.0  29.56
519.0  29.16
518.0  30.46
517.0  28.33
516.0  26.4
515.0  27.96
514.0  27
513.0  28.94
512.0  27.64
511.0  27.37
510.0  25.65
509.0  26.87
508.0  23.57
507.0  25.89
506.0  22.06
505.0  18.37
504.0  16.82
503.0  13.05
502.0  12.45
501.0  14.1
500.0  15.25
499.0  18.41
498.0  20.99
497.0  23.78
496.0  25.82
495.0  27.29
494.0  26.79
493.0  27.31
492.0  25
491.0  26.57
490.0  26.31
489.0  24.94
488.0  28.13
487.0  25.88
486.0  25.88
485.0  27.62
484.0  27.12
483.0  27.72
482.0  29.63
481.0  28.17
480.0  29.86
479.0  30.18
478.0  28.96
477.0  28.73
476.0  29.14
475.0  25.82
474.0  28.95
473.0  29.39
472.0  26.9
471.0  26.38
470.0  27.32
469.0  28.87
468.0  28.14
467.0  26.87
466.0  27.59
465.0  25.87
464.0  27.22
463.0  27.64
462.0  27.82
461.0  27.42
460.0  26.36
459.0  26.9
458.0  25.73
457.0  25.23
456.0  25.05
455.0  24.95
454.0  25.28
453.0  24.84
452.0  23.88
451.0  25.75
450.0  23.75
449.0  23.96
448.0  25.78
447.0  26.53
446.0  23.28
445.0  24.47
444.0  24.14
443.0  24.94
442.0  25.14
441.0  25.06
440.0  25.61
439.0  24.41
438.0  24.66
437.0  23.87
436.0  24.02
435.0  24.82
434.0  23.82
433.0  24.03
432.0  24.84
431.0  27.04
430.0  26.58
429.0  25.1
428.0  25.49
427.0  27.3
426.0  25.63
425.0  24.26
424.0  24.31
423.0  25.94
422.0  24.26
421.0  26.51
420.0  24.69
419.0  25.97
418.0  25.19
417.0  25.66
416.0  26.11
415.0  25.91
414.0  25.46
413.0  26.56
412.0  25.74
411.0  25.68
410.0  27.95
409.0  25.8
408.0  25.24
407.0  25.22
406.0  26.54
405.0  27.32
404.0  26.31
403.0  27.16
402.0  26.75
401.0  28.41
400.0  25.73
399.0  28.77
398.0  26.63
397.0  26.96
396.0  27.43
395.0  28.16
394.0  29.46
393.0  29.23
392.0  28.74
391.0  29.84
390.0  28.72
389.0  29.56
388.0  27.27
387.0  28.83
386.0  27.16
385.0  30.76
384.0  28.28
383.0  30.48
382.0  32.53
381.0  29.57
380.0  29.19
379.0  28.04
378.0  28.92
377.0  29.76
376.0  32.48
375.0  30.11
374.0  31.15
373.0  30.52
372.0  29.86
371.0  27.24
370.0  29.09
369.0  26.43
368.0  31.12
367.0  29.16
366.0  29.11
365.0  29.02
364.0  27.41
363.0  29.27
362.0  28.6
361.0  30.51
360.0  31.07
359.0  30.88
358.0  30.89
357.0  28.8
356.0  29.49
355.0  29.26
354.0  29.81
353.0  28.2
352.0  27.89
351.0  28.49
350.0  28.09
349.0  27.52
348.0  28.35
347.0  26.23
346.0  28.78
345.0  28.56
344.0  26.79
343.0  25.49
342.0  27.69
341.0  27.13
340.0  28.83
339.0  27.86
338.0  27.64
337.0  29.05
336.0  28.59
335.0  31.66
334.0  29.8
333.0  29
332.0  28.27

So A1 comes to 0.112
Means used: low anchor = 28.3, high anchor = 27.6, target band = 25.2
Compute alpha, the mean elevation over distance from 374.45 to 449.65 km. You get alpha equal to 26.7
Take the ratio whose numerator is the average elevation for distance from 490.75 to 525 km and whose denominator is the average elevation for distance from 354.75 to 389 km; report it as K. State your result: 0.84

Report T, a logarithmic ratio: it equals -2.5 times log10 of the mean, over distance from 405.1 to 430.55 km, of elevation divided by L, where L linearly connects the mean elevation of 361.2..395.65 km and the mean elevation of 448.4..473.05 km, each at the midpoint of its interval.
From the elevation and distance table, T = 0.085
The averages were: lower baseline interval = 29.3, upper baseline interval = 26.3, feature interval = 25.8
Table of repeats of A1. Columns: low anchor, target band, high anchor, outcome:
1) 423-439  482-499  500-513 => -0.18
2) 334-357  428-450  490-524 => 0.06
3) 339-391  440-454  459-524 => 0.10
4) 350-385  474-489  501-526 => -0.06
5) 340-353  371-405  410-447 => -0.09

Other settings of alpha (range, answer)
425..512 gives 25.3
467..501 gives 26.4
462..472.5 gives 27.3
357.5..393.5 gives 29.5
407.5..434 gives 25.6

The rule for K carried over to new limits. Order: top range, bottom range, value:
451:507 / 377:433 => 0.93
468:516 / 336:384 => 0.87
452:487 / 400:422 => 1.04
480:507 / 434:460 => 0.94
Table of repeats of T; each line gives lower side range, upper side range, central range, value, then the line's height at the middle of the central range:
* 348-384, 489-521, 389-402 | 0.00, 28.3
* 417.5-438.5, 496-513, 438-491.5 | -0.15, 23.2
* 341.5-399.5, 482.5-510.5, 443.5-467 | -0.03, 25.1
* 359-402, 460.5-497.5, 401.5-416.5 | 0.09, 28.6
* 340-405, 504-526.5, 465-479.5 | -0.01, 27.7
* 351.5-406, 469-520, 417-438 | 0.10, 27.5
